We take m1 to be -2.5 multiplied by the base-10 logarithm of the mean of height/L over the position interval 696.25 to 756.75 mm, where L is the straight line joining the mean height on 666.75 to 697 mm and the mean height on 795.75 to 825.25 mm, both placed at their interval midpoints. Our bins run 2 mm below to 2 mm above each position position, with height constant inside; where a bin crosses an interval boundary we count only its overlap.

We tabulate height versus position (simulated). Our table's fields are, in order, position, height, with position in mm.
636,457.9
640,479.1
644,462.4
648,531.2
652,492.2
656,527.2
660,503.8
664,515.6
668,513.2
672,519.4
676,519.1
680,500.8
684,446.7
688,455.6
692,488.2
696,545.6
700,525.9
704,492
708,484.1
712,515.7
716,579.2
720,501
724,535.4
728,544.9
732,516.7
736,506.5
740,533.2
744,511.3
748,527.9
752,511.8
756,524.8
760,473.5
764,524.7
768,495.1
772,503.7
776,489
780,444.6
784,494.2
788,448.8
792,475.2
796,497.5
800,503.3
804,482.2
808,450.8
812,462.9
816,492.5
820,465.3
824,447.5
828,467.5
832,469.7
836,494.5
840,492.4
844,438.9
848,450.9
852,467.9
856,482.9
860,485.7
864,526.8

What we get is -0.07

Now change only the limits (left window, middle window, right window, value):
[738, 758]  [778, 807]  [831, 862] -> 0.05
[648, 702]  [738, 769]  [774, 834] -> -0.06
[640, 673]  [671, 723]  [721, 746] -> 0.02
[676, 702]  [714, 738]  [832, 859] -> -0.09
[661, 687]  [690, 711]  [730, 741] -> 0.00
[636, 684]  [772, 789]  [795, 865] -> 0.02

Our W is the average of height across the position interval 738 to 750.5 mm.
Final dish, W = 524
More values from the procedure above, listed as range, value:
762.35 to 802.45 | 487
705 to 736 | 523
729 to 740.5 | 519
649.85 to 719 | 507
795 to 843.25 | 476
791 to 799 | 490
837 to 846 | 469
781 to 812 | 477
